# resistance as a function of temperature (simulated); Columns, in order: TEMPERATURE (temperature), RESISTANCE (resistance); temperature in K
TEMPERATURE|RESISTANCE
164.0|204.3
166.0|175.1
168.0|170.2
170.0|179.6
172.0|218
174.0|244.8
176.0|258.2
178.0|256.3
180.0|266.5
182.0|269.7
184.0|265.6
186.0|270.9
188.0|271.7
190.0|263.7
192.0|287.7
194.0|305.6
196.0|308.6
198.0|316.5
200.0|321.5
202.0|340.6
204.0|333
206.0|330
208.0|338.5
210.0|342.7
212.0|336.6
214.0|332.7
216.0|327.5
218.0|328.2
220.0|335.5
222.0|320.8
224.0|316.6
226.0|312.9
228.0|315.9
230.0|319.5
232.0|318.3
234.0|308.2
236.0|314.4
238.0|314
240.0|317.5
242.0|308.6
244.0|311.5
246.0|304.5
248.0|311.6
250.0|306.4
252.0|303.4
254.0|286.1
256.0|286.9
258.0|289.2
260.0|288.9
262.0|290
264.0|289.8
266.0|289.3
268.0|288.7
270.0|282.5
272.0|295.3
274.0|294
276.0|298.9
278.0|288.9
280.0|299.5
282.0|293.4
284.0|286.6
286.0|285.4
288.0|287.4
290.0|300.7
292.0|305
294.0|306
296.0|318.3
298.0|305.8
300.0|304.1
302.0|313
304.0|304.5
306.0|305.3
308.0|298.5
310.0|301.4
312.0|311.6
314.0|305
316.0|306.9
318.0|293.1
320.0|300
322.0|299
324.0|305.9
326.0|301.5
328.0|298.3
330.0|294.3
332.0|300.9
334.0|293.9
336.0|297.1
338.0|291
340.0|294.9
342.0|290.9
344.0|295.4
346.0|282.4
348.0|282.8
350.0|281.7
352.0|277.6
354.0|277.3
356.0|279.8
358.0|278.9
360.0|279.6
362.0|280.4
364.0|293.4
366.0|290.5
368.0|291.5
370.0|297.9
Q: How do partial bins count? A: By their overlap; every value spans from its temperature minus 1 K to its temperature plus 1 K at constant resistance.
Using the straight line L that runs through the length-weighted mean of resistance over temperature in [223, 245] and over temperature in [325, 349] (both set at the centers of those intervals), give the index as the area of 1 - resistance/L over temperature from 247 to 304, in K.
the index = 1.8 K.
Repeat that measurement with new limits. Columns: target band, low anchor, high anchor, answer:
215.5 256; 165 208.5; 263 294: -4.4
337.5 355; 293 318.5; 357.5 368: 0.3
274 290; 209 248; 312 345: 0.8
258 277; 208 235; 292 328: 1.4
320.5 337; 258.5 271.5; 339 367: -0.8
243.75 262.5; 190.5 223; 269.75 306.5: 0.8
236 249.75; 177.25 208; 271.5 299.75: -0.7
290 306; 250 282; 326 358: -0.9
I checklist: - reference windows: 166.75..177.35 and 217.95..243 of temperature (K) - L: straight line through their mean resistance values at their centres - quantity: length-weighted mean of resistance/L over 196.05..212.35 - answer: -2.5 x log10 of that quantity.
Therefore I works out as -0.216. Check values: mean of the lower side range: 215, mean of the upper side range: 317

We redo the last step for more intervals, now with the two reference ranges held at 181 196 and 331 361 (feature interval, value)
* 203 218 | -0.19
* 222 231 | -0.13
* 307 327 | -0.06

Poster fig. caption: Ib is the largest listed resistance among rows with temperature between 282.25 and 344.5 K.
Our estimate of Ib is 318.3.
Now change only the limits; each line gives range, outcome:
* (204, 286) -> 342.7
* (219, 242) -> 335.5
